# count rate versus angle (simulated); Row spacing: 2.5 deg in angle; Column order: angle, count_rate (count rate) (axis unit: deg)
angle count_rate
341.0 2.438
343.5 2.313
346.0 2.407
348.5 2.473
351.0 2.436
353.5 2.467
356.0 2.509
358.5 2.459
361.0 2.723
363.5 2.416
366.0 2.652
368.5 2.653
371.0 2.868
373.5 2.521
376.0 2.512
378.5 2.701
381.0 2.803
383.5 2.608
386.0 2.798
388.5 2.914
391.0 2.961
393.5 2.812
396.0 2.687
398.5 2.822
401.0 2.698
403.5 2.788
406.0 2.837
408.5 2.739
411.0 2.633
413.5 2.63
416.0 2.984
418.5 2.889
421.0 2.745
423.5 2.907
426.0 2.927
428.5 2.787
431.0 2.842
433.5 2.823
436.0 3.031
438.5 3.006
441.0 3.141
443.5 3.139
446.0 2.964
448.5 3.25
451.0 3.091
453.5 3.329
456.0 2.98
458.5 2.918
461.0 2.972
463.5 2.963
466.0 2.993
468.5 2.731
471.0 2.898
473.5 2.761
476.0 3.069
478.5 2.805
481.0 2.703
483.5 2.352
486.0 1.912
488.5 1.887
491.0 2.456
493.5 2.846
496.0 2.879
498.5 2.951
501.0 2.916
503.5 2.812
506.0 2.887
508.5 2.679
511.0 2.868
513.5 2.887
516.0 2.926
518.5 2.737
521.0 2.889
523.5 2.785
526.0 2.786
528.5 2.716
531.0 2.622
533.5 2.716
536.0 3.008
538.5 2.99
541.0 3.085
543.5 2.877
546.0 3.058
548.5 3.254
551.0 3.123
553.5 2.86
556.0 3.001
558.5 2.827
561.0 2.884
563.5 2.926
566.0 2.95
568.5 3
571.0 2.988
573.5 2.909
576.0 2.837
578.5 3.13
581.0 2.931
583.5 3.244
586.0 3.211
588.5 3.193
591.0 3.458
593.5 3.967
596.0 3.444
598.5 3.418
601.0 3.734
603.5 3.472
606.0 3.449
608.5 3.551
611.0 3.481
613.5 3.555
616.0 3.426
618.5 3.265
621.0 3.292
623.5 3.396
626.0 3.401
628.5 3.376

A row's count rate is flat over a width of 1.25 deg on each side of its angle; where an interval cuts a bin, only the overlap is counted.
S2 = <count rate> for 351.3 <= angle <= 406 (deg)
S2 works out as 2.68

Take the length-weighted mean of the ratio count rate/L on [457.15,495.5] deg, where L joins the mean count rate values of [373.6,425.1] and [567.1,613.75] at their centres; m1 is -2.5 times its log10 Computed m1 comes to 0.11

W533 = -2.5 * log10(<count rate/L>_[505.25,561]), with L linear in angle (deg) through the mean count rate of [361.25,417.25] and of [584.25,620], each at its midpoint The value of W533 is 0.12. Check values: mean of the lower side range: 2.73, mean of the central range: 2.89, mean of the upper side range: 3.47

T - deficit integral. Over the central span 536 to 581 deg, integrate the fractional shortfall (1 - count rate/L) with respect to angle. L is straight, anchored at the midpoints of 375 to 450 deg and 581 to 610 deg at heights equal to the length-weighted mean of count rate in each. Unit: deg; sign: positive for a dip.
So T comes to 4.62 deg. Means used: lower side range 2.85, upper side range 3.44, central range 2.98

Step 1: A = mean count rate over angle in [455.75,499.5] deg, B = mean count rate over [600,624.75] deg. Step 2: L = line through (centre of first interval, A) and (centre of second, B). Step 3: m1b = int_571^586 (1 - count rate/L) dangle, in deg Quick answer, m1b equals 1.1 deg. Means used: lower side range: 2.72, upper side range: 3.46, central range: 3.03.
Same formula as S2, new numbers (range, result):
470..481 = 2.86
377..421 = 2.78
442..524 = 2.83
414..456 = 2.98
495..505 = 2.89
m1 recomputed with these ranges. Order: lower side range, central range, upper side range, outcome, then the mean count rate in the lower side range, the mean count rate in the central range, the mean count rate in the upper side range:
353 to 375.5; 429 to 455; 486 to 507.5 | -0.16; 2.59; 3.05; 2.66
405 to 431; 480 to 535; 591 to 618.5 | 0.17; 2.81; 2.69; 3.53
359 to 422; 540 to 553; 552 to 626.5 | 0.02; 2.73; 3.07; 3.24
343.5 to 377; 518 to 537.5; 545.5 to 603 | 0.09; 2.54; 2.79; 3.15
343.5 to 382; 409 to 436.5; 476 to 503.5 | -0.10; 2.56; 2.83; 2.6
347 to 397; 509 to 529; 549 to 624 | 0.08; 2.65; 2.82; 3.23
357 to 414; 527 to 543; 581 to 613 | 0.13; 2.71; 2.86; 3.45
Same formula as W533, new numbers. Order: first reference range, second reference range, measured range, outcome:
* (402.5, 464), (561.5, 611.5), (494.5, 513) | 0.08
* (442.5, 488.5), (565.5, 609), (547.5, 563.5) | 0.06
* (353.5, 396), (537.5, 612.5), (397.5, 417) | 0.00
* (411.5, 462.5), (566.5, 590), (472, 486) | 0.12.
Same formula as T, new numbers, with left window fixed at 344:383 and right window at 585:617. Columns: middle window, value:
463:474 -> 0.39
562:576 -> 1.77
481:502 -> 3.68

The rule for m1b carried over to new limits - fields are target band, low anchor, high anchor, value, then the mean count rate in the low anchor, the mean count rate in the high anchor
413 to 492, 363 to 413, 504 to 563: -1.3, 2.72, 2.89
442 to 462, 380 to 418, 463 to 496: -2.9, 2.78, 2.65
